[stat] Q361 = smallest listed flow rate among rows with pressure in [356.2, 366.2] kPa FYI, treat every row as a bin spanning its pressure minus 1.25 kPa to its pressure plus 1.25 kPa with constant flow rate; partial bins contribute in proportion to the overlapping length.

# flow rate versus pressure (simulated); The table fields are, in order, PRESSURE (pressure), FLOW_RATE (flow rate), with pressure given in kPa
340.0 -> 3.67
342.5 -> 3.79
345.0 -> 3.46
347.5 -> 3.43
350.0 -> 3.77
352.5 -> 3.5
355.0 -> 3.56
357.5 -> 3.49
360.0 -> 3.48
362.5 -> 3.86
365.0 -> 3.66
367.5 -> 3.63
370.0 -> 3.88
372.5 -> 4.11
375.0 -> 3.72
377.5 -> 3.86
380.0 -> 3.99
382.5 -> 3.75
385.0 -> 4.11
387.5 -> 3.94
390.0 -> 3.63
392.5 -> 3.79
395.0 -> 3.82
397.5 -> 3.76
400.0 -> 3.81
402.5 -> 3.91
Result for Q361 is 3.48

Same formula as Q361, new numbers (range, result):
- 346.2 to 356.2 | 3.43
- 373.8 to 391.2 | 3.63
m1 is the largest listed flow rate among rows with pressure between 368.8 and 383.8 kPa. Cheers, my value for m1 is 4.11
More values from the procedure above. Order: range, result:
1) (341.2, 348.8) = 3.79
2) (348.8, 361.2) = 3.77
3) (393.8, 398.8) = 3.82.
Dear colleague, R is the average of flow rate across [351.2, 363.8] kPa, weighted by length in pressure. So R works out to 3.58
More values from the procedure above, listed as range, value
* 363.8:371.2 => 3.72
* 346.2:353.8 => 3.57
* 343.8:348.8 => 3.45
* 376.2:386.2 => 3.93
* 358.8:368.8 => 3.66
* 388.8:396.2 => 3.75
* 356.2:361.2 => 3.49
